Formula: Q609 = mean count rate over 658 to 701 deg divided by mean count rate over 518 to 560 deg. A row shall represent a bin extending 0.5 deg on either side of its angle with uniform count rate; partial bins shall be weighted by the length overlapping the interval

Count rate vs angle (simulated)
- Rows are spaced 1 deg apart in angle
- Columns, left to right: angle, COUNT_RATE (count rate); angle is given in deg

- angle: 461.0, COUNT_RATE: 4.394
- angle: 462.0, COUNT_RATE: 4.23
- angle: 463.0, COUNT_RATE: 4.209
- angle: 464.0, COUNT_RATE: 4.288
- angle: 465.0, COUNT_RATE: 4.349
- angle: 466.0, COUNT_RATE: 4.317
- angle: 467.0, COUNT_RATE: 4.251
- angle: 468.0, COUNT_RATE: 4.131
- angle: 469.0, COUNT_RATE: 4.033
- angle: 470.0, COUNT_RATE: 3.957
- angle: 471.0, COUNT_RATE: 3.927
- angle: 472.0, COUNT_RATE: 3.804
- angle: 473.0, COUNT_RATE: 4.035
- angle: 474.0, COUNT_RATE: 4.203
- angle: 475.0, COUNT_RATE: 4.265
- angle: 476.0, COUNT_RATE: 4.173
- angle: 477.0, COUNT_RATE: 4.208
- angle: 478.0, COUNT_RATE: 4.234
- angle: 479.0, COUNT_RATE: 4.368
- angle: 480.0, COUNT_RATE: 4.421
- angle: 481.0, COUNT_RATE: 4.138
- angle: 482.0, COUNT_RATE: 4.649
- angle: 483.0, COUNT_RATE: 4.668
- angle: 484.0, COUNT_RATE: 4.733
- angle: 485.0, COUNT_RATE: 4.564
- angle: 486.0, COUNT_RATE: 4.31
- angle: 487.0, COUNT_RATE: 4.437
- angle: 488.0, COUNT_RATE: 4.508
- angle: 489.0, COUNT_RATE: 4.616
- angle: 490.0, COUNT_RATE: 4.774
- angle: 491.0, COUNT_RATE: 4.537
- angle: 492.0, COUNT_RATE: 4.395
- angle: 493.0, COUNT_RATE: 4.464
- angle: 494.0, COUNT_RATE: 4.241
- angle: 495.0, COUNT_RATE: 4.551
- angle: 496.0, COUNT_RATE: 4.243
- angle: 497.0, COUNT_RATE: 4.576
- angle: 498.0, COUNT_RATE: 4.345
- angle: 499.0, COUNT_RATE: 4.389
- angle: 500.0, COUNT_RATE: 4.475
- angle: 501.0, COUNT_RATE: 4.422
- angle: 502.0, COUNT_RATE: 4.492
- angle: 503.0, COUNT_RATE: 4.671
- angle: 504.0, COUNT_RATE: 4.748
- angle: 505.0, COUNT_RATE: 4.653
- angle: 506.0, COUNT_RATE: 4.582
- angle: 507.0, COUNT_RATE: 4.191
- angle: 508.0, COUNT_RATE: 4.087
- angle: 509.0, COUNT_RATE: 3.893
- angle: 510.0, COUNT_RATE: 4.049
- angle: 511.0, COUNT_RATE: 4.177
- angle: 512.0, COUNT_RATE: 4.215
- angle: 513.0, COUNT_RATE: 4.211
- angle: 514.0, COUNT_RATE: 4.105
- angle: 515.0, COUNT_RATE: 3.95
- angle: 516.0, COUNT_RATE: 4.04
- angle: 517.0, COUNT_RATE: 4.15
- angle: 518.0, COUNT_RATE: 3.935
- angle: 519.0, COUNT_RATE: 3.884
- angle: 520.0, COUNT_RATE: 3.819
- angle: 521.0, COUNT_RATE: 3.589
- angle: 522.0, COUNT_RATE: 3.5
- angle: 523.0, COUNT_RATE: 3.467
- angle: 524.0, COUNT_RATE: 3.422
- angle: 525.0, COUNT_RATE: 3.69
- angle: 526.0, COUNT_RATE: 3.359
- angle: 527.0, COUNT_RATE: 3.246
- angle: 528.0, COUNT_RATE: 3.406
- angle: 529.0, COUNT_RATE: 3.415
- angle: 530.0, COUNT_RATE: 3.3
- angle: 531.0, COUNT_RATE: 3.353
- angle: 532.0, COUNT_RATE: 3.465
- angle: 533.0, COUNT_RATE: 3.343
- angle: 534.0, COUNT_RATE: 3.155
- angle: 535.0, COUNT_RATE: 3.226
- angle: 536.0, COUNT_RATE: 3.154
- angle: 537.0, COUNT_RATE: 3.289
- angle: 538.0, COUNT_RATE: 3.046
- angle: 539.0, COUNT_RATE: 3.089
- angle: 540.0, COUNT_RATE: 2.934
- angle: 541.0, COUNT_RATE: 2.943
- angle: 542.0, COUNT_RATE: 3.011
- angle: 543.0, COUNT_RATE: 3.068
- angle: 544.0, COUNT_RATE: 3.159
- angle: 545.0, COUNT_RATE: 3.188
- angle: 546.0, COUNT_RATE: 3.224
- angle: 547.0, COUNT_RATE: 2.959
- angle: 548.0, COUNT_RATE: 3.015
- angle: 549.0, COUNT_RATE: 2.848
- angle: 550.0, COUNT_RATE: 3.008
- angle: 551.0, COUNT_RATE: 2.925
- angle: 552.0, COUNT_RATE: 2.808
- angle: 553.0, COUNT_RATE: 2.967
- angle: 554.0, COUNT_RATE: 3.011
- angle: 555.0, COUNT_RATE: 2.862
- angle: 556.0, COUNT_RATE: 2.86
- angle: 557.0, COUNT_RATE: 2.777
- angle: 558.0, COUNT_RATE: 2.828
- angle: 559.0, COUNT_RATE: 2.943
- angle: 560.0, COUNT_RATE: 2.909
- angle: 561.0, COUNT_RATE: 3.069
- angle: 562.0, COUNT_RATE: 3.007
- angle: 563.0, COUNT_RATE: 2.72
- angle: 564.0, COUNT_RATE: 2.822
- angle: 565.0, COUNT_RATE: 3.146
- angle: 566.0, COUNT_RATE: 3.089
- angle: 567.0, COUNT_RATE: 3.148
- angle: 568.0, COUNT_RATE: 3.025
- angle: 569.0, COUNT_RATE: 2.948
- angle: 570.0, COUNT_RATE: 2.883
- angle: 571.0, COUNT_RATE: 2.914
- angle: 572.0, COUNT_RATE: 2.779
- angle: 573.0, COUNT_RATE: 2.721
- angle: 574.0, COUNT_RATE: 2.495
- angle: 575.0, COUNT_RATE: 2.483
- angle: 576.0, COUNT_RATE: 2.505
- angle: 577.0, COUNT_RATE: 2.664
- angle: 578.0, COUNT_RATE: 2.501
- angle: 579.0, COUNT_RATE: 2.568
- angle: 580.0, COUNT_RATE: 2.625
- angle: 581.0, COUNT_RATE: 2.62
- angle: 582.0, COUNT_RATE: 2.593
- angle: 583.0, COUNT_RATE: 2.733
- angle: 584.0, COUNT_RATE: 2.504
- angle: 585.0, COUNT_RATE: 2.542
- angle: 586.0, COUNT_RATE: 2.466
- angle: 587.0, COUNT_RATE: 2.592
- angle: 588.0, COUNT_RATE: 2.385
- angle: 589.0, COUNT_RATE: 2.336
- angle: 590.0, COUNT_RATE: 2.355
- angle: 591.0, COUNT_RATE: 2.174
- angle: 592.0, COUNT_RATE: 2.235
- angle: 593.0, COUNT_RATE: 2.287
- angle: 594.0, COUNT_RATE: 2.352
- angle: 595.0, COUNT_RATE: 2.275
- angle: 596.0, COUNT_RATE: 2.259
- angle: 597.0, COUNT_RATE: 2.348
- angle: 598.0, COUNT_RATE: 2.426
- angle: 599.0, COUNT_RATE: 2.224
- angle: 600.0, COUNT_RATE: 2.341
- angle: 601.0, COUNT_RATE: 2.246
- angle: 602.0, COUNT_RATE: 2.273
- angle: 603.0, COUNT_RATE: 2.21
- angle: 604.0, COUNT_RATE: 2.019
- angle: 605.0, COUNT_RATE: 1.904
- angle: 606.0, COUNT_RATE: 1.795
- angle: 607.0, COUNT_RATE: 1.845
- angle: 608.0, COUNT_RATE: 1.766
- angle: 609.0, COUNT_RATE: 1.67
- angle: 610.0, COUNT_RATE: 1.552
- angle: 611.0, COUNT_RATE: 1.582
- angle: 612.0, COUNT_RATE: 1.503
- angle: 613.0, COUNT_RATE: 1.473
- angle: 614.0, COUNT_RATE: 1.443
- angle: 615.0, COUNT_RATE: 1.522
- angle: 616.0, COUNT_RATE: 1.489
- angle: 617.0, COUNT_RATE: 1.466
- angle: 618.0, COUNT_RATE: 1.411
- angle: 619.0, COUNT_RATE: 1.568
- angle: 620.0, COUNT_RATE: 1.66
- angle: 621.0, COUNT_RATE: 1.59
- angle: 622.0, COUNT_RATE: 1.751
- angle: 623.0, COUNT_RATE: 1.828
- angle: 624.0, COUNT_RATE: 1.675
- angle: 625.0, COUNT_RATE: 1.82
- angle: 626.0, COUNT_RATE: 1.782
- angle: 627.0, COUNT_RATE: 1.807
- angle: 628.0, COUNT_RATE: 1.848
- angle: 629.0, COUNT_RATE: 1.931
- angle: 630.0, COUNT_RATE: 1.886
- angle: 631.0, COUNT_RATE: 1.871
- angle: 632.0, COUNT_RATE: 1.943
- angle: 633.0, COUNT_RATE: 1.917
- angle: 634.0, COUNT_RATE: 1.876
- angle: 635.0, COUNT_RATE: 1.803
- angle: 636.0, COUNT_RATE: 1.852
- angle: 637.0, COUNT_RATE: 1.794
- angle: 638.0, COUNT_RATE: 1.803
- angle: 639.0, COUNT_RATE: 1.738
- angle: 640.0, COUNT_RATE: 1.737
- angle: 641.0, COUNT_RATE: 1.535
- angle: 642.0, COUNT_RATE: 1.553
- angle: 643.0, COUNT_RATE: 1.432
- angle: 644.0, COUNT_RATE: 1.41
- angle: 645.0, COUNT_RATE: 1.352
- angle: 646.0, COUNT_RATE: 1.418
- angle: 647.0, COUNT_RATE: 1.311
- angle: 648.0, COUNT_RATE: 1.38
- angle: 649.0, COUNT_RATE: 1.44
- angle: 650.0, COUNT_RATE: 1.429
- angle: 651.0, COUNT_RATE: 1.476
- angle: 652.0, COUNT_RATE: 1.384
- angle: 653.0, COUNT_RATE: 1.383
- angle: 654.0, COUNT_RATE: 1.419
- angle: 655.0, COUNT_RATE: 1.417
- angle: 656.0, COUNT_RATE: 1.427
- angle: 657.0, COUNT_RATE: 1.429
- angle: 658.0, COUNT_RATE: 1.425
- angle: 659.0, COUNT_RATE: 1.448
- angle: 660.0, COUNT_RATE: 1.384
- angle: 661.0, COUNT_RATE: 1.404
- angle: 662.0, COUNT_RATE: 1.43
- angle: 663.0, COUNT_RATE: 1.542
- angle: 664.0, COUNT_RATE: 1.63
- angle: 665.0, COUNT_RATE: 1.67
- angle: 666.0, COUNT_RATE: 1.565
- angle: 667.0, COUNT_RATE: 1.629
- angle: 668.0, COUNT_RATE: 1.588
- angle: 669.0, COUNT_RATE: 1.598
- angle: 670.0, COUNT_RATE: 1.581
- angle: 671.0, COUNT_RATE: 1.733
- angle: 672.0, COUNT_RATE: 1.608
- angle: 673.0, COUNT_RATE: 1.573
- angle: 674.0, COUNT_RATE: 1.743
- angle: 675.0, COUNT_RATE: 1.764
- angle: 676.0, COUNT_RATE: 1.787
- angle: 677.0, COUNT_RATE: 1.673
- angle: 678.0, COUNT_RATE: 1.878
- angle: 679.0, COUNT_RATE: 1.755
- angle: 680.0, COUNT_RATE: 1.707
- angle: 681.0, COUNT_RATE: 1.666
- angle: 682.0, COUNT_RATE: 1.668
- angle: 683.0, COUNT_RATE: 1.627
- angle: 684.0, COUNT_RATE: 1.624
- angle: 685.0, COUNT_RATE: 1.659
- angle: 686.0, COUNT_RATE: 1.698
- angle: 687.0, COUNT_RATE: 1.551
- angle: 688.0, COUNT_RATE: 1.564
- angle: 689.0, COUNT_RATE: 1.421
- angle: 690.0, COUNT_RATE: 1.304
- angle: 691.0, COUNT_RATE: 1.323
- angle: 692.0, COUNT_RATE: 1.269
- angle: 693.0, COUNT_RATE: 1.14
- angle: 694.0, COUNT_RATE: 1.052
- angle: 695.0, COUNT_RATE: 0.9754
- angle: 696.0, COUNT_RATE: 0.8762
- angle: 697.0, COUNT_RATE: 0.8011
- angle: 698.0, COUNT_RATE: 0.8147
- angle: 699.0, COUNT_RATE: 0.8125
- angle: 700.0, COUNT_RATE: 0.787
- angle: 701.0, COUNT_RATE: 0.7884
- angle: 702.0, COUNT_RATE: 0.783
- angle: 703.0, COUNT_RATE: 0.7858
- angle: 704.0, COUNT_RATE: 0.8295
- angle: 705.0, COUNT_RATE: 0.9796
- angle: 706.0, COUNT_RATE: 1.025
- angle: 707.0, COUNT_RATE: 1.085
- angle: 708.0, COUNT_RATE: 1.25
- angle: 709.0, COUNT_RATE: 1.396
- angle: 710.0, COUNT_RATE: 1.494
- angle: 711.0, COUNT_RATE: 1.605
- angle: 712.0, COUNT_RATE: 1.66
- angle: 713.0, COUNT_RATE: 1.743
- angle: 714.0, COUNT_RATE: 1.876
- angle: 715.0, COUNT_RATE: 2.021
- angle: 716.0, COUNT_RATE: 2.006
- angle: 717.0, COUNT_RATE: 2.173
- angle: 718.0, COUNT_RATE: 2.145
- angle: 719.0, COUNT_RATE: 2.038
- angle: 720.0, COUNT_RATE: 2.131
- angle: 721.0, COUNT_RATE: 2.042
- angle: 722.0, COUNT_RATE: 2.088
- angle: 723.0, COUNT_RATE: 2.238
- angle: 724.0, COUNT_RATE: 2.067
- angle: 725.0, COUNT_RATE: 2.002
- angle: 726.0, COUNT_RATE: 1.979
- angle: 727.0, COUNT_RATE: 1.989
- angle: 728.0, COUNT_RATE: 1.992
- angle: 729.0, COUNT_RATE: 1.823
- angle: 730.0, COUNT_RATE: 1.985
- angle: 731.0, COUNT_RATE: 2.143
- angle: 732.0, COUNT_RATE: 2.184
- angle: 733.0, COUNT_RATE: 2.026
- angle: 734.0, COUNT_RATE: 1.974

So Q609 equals 0.5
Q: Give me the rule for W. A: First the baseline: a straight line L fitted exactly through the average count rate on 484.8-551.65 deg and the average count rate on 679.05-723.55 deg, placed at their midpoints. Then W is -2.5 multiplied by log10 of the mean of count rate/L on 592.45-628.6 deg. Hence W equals 0.37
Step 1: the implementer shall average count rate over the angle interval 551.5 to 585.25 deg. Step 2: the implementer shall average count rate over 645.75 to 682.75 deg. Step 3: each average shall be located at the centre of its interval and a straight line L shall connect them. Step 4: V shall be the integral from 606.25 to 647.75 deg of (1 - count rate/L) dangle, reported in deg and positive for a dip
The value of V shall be 7.4 deg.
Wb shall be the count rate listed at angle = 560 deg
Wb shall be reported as 2.909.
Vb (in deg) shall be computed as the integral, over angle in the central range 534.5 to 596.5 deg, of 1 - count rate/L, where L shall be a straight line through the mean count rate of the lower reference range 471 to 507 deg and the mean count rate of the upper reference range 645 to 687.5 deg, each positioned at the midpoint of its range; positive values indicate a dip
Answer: 7.7 deg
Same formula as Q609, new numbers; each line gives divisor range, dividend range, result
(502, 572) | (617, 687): 0.48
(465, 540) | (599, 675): 0.41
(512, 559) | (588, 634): 0.58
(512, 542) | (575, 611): 0.65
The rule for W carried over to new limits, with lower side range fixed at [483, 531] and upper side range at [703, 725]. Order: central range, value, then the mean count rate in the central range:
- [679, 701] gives 0.465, 1.3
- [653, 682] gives 0.371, 1.59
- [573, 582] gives 0.275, 2.57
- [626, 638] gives 0.390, 1.86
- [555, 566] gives 0.202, 2.91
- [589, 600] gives 0.328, 2.3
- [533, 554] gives 0.211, 3.06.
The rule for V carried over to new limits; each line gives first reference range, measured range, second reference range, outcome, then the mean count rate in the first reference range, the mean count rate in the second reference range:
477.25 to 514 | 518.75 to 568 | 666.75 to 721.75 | 7.45 deg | 4.41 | 1.48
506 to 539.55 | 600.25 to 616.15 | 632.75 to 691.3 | 4.02 deg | 3.66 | 1.57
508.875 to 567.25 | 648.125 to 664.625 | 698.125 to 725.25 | 5.15 deg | 3.31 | 1.54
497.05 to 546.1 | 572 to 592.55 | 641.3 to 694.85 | 2.23 deg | 3.74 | 1.51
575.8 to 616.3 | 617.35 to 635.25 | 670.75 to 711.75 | 1.25 deg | 2.18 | 1.34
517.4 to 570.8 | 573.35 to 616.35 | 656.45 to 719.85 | 6.35 deg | 3.16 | 1.46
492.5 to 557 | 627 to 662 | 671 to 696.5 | 7.97 deg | 3.65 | 1.52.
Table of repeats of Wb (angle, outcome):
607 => 1.845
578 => 2.501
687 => 1.551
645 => 1.352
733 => 2.026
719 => 2.038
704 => 0.8295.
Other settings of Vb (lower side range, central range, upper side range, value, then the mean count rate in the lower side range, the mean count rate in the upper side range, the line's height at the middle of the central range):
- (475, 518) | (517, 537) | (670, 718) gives 2.3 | 4.37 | 1.42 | 3.91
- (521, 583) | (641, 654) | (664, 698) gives 3.3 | 3.01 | 1.51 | 1.9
